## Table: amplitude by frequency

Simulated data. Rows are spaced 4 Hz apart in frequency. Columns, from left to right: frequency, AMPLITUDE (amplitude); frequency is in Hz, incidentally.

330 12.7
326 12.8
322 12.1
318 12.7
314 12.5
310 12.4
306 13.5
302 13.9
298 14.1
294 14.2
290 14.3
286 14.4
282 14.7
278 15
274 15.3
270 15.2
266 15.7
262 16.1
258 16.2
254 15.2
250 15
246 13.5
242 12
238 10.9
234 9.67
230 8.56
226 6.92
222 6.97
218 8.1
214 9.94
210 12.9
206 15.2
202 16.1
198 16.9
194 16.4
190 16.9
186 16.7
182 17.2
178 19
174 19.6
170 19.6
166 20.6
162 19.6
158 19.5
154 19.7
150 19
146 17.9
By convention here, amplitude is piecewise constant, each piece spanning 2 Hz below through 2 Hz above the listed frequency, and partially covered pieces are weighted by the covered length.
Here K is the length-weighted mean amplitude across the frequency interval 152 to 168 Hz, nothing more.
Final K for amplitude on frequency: 19.9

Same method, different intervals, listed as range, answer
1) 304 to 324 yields 12.6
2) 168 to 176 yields 19.6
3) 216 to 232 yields 7.64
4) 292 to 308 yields 13.9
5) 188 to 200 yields 16.7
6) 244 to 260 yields 15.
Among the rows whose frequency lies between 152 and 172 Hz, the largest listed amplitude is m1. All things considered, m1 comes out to 20.6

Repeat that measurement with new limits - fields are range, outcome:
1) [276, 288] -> 15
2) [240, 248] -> 13.5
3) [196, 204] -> 16.9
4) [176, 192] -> 19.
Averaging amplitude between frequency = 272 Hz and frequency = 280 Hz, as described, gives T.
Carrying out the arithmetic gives 15.2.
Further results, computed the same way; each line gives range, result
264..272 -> 15.4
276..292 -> 14.6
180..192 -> 16.9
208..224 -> 9.48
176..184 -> 18.1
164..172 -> 20.1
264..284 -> 15.2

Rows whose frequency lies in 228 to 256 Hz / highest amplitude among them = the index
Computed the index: 15.2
